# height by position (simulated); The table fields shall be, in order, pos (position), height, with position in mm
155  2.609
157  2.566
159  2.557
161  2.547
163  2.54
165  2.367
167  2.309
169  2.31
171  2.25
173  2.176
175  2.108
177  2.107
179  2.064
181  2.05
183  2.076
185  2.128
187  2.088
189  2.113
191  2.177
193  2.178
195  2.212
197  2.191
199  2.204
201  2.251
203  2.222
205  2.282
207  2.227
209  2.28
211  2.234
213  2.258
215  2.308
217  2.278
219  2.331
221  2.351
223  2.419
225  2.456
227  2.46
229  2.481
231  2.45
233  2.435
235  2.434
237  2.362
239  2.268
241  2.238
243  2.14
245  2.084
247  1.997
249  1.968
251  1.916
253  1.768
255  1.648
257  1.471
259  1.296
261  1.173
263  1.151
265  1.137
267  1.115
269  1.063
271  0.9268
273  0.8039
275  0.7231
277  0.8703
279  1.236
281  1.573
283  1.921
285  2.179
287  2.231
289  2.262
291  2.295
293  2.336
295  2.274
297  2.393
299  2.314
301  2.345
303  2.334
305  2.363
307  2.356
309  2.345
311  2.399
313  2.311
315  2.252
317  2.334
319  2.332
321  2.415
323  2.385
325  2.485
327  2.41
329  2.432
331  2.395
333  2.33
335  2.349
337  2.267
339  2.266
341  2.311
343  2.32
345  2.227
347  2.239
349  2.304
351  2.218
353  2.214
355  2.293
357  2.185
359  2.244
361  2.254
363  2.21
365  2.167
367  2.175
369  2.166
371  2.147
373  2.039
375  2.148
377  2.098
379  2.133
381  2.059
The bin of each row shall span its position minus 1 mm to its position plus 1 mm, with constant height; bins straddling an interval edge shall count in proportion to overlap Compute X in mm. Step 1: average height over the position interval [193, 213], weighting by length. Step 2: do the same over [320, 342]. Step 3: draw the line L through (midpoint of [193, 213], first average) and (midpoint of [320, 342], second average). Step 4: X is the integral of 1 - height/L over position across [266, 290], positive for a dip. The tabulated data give 9.4 mm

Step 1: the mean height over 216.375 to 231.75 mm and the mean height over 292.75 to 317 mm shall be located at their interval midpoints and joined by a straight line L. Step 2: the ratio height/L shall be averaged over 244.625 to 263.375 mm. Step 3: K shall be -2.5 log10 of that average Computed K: 0.40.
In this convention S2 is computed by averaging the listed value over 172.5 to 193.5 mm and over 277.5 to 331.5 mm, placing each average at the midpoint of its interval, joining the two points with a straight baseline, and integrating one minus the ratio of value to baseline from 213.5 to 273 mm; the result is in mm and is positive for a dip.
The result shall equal 6.9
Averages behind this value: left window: 2.11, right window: 2.24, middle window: 1.92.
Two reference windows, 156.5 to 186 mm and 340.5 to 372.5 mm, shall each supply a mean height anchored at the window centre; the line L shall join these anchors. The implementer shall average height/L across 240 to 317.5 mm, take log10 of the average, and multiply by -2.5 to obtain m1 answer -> 0.22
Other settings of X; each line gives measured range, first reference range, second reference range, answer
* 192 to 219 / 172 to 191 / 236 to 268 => -3.6 mm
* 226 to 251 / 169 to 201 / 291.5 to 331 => -0.3 mm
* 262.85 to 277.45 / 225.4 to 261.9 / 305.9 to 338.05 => 8.0 mm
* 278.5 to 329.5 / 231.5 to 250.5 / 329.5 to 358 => -0.1 mm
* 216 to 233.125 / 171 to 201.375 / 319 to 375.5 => -1.8 mm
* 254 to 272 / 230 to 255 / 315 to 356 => 8.0 mm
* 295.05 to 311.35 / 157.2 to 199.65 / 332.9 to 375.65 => -0.9 mm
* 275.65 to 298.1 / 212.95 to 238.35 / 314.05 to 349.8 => 4.0 mm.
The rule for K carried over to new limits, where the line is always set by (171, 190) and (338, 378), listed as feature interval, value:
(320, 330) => -0.11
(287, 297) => -0.06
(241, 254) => 0.08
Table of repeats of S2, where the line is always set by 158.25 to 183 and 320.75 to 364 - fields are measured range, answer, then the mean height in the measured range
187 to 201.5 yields 0.6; 2.18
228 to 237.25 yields -0.6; 2.44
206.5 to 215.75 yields 0.1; 2.26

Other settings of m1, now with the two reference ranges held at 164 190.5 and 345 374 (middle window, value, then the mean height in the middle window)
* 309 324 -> -0.07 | 2.35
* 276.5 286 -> 0.35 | 1.59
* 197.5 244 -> -0.07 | 2.32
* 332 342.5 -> -0.05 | 2.31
